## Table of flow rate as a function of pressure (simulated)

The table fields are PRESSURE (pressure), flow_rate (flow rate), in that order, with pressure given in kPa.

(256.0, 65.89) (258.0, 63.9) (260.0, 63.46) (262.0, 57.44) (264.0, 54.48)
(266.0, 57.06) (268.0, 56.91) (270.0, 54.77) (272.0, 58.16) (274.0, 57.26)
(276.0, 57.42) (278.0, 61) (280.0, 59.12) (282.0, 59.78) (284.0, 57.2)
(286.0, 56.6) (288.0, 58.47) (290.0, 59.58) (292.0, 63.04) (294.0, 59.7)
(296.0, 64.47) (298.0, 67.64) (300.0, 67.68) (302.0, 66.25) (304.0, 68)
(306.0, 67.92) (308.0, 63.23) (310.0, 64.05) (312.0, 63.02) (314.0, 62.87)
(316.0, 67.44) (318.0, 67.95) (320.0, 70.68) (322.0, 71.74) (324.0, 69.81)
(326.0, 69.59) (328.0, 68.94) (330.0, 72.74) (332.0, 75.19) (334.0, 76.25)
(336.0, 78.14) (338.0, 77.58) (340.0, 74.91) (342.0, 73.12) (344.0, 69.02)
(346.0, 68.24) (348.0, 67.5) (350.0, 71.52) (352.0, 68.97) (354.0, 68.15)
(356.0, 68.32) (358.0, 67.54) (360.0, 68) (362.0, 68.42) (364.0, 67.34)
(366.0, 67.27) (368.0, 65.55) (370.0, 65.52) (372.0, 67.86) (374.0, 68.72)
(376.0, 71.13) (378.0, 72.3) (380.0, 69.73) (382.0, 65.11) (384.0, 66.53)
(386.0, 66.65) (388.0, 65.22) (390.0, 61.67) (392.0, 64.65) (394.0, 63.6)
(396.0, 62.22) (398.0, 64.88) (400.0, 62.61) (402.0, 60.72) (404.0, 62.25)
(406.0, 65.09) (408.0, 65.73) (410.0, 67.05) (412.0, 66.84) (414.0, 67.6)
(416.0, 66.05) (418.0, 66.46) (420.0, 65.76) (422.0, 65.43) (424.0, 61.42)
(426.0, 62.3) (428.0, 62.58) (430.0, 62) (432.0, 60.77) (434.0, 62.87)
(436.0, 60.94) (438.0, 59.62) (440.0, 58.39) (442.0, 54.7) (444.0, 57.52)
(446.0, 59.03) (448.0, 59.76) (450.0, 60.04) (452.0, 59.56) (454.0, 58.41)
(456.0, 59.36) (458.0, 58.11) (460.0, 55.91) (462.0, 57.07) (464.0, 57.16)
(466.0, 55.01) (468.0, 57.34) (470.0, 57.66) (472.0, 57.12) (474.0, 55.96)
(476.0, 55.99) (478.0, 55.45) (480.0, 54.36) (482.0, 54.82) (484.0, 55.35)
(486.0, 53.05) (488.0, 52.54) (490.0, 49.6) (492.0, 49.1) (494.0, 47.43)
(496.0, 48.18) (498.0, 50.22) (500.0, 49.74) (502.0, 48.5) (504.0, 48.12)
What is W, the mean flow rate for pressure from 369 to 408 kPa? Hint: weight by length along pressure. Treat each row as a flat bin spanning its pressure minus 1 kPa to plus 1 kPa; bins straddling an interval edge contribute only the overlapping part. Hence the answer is 65.6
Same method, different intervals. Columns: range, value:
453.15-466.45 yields 57.4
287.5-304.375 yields 63.9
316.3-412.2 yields 68.3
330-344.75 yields 74.8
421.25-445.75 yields 60.6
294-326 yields 66.7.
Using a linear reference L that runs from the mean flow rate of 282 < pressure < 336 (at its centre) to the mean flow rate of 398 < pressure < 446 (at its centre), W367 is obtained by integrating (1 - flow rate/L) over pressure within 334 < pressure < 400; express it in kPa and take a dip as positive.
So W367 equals -3.9 kPa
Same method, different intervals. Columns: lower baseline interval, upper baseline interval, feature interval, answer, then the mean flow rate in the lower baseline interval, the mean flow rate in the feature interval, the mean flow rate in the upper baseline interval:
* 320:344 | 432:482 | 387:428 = -0.32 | 73.2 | 64.3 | 57.8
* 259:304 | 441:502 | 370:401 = -4.77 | 60.1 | 66.2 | 55.1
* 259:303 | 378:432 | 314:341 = -4.52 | 59.9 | 72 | 64.7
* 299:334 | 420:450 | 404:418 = -0.87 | 68.3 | 66.1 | 60.7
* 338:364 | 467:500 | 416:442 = -0.94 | 69.7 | 62.2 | 53.3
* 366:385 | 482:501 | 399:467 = -2.08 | 68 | 61.3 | 50.8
